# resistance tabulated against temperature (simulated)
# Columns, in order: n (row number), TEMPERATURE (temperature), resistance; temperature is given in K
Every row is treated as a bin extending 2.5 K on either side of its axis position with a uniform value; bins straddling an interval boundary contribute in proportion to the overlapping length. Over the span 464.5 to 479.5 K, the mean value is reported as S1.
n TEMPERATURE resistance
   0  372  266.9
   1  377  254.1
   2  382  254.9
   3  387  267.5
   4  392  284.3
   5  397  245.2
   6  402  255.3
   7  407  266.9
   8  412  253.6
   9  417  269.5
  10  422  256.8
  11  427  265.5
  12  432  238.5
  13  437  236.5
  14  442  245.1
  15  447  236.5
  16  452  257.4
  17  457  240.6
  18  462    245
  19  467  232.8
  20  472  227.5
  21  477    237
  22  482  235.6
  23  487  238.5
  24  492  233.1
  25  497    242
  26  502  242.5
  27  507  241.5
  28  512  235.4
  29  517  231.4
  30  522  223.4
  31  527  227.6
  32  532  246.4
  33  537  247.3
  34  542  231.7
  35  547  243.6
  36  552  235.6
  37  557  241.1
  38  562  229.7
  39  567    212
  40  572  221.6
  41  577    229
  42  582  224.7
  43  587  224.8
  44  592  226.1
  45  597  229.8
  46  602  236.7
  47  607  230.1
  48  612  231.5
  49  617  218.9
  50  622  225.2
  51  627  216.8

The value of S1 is 232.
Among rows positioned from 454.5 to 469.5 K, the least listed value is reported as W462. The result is 232.8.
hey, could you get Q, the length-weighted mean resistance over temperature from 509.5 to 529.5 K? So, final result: 229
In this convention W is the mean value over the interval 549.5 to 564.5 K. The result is 235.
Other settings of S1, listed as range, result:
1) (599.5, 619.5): 229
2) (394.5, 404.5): 250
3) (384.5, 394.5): 276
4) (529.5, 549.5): 242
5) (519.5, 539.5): 236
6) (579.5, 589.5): 225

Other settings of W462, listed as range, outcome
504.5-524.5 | 223.4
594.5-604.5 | 229.8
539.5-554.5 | 231.7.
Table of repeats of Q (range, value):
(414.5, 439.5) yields 253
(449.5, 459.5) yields 249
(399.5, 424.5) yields 260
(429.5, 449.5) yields 239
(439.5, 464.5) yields 245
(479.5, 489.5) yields 237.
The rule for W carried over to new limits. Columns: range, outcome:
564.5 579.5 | 221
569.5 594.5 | 225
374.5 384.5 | 254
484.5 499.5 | 238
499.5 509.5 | 242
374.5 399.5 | 261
